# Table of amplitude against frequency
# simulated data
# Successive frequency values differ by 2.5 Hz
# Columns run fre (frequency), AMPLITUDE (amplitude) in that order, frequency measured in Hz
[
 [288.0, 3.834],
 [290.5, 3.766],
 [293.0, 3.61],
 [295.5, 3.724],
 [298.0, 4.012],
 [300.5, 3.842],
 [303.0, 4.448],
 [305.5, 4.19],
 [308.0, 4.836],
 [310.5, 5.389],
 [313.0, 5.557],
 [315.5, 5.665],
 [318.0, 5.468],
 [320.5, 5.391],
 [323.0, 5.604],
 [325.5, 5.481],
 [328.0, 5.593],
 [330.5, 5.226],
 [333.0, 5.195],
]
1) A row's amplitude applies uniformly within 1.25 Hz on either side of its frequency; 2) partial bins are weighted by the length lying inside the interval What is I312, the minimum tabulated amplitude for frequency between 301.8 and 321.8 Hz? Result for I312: 4.19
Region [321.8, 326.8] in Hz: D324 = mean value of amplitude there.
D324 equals 5.54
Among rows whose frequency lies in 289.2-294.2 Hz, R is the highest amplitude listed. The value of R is 3.766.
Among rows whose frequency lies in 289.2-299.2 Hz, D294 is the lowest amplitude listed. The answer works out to 3.61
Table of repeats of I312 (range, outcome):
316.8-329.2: 5.391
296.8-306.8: 3.842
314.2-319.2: 5.468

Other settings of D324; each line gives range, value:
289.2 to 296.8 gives 3.7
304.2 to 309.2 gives 4.51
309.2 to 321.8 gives 5.49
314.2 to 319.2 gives 5.57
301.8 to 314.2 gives 4.88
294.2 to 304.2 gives 4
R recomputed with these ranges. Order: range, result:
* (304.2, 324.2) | 5.665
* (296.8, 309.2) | 4.836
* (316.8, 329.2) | 5.604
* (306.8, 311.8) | 5.389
